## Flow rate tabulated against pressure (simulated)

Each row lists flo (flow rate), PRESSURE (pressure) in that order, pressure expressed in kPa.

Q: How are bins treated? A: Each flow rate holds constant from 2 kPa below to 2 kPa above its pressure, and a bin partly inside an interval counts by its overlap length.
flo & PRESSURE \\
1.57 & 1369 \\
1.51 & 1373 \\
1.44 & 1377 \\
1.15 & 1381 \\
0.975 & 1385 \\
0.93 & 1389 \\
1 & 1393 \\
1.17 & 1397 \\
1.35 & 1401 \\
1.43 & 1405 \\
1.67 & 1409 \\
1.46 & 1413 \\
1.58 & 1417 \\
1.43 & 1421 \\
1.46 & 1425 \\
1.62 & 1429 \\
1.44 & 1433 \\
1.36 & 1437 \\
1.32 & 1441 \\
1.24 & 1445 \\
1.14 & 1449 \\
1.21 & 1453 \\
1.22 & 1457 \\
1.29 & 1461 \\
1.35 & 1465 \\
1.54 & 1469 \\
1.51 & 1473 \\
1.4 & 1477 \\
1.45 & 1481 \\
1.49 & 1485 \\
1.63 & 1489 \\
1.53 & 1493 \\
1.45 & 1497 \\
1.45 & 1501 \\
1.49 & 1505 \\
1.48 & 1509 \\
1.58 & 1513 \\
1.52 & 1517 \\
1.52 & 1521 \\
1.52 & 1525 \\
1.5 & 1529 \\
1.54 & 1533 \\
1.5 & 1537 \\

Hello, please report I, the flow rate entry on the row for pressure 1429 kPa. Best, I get 1.62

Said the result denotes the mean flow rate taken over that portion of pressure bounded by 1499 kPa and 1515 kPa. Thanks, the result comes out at 1.5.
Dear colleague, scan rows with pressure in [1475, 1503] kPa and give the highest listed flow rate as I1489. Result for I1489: 1.63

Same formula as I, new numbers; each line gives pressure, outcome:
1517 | 1.52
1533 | 1.54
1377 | 1.44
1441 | 1.32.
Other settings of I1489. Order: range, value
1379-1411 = 1.67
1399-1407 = 1.43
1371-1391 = 1.51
